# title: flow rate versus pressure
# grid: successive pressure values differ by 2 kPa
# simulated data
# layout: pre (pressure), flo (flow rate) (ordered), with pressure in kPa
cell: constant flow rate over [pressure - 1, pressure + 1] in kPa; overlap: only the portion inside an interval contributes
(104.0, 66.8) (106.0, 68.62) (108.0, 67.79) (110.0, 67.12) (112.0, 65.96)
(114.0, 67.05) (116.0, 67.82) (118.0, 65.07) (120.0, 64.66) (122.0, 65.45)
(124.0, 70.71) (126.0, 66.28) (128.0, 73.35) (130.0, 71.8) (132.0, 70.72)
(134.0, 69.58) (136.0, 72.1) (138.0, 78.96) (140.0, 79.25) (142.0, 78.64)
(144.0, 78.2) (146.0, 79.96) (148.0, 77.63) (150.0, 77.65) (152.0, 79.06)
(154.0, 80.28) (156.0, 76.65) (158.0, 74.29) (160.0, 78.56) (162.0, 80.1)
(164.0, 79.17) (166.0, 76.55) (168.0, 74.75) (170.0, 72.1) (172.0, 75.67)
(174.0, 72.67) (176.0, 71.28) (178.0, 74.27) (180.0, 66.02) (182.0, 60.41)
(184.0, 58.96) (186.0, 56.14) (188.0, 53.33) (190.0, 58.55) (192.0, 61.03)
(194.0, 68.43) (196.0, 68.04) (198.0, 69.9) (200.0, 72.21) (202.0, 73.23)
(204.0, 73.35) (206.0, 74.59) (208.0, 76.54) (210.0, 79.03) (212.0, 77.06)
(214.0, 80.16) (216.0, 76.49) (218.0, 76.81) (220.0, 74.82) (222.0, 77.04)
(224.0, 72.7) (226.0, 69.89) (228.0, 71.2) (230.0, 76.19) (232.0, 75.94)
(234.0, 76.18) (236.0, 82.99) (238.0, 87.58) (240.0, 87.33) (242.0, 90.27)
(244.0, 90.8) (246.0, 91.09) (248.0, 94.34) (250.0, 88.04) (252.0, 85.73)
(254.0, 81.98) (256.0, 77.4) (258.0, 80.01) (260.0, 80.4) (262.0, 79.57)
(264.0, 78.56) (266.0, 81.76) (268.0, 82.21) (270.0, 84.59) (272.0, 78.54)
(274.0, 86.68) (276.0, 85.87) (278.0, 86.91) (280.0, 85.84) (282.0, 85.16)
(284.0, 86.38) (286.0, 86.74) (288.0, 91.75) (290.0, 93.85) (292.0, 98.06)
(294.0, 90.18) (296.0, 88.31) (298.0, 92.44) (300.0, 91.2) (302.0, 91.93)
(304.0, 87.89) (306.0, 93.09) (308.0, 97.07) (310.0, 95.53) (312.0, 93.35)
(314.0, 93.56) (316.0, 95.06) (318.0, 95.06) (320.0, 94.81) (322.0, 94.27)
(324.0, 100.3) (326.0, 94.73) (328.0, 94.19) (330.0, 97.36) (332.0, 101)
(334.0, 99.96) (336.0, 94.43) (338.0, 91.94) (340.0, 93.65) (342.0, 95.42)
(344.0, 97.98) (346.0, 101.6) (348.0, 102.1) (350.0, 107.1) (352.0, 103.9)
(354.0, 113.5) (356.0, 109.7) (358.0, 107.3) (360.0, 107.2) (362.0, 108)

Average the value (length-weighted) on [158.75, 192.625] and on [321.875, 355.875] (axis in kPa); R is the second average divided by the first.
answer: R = 1.44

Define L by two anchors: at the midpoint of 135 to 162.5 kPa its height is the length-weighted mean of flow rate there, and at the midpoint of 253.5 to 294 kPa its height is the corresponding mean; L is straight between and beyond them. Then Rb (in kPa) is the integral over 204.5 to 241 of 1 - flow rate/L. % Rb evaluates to 2.1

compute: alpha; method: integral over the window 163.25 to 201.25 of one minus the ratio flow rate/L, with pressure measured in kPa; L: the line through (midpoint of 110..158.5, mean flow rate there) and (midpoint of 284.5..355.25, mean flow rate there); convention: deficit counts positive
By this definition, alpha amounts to 5.2 kPa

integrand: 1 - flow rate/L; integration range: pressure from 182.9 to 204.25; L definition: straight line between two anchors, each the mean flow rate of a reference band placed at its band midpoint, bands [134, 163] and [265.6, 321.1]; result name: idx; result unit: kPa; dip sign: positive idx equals 4.5 kPa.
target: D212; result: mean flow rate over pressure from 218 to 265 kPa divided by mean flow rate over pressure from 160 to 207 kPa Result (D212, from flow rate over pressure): 1.17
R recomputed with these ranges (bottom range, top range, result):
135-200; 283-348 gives 1.31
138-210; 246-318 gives 1.21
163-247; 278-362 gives 1.30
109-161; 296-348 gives 1.30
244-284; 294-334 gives 1.12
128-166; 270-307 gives 1.16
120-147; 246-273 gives 1.13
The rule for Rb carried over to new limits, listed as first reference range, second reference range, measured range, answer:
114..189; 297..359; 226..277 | 2.2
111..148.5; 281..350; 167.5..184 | 1.5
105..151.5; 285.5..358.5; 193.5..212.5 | 1.9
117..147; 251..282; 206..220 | 0.2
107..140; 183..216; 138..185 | -3.9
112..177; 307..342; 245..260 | 0.3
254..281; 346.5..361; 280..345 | 1.0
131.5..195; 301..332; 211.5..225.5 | 0.7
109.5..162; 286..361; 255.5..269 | 1.4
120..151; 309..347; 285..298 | 0.0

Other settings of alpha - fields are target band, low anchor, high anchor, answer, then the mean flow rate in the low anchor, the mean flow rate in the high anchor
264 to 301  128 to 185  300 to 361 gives 1.7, 74.5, 98.1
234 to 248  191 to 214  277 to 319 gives -1.4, 72.5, 91.4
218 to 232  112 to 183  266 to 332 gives 1.4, 73.2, 91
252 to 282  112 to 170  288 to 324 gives 2.2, 73.9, 93.4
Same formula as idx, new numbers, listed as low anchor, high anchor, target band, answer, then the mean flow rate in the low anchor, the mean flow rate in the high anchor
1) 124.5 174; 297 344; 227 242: 0.9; 75.8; 94.8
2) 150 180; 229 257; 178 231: 6.8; 75.8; 84.7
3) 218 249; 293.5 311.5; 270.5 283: 0.4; 81.1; 92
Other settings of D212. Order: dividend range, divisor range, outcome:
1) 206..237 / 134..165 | 0.98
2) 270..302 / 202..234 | 1.17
